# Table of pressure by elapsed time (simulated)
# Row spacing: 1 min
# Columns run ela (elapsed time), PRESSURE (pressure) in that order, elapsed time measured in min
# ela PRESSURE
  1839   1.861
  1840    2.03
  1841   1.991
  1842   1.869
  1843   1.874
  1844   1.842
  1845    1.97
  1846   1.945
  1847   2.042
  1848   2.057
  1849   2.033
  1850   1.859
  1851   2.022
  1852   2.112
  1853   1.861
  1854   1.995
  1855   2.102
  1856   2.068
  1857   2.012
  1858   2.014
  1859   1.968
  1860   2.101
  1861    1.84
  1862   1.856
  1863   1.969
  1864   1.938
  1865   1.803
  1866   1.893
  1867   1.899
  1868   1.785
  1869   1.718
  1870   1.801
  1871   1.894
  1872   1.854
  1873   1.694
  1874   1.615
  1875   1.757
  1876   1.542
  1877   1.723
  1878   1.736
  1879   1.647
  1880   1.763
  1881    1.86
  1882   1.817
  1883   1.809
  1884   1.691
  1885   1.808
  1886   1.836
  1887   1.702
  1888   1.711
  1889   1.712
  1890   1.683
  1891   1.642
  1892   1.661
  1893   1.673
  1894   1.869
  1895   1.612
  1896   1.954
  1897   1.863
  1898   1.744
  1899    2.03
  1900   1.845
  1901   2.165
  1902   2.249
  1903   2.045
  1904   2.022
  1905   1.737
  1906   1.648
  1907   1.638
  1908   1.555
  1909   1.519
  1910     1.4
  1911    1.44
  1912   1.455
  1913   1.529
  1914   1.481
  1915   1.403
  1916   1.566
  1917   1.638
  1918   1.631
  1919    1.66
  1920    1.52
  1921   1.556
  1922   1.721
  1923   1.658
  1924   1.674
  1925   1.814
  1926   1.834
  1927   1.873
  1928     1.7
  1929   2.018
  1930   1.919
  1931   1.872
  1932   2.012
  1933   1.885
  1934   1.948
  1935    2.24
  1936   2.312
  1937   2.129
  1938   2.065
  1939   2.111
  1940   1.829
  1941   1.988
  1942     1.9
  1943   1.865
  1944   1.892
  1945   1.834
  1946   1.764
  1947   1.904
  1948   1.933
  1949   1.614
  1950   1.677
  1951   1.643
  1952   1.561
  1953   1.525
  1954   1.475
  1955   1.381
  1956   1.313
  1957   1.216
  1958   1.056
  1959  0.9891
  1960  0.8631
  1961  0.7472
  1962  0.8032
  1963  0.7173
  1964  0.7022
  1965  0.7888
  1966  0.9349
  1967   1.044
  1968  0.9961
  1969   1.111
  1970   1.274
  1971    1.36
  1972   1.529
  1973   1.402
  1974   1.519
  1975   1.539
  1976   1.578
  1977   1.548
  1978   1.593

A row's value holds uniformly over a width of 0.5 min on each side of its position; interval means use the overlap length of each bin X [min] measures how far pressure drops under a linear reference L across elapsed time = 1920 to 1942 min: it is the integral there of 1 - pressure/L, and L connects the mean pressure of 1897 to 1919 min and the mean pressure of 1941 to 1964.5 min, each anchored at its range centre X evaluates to -4.9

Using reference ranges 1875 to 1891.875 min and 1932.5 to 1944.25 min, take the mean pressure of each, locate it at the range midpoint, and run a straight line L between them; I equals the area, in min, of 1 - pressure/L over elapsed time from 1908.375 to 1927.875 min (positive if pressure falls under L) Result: 3.2 min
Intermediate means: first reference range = 1.73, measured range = 1.6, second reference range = 2.02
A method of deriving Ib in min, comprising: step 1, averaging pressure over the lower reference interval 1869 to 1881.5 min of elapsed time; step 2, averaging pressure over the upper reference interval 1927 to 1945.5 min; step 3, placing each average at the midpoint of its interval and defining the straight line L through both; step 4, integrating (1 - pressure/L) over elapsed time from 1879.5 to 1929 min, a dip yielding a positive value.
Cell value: 3.2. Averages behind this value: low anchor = 1.74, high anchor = 1.97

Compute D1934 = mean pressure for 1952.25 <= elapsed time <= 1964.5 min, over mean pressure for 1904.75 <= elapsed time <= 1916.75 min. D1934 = 0.70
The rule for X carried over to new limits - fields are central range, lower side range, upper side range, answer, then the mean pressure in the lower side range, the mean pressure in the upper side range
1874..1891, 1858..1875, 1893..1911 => 0.9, 1.85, 1.8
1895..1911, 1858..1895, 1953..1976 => -2.1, 1.79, 1.14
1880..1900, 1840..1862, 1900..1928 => 0.2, 1.98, 1.69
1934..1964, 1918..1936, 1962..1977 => -1.4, 1.83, 1.18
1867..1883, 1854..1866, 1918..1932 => 1.4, 1.97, 1.76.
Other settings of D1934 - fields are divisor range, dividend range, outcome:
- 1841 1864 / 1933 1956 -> 0.93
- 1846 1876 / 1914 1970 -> 0.82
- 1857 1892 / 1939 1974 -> 0.77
